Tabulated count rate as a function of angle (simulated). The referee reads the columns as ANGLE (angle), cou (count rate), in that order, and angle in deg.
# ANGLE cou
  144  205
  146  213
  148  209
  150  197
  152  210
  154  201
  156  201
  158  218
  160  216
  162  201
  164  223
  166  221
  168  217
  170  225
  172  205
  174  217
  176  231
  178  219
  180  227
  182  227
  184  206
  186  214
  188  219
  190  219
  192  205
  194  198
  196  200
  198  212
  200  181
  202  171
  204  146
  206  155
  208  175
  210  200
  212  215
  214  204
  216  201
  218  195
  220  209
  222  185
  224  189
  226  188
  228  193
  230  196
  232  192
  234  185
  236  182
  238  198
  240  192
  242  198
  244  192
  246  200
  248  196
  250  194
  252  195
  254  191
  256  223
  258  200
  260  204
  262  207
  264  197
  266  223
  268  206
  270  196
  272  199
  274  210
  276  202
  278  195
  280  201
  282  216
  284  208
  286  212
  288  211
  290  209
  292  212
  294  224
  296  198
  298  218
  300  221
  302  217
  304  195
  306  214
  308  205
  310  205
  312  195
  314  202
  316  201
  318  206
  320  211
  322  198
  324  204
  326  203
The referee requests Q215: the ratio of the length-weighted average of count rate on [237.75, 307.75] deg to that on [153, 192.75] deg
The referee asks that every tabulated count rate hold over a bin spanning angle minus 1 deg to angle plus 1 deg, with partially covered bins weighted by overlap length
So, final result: 0.95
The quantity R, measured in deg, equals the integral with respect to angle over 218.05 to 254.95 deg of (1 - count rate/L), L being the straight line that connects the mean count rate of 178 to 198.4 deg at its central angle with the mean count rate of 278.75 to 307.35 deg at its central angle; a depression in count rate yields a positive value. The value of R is 3.3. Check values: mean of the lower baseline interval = 213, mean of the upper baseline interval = 211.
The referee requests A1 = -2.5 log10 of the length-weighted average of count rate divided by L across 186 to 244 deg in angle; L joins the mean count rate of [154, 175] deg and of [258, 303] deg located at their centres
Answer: 0.10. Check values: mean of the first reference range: 214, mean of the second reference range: 208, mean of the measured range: 193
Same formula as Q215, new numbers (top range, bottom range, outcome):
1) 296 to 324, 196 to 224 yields 1.09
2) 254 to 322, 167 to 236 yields 1.03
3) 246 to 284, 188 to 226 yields 1.05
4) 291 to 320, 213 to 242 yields 1.07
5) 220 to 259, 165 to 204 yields 0.93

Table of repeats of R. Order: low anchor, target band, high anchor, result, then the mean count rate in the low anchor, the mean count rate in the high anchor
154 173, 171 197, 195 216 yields -1.8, 213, 187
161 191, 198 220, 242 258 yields 2.4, 218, 199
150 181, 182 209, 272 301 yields 2.5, 215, 209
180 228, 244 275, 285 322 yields 0.1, 197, 208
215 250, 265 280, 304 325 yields -0.4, 194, 204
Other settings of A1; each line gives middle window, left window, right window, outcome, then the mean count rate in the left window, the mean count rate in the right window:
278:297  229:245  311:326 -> -0.058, 192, 202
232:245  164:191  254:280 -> 0.097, 219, 204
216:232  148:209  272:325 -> 0.066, 205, 207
